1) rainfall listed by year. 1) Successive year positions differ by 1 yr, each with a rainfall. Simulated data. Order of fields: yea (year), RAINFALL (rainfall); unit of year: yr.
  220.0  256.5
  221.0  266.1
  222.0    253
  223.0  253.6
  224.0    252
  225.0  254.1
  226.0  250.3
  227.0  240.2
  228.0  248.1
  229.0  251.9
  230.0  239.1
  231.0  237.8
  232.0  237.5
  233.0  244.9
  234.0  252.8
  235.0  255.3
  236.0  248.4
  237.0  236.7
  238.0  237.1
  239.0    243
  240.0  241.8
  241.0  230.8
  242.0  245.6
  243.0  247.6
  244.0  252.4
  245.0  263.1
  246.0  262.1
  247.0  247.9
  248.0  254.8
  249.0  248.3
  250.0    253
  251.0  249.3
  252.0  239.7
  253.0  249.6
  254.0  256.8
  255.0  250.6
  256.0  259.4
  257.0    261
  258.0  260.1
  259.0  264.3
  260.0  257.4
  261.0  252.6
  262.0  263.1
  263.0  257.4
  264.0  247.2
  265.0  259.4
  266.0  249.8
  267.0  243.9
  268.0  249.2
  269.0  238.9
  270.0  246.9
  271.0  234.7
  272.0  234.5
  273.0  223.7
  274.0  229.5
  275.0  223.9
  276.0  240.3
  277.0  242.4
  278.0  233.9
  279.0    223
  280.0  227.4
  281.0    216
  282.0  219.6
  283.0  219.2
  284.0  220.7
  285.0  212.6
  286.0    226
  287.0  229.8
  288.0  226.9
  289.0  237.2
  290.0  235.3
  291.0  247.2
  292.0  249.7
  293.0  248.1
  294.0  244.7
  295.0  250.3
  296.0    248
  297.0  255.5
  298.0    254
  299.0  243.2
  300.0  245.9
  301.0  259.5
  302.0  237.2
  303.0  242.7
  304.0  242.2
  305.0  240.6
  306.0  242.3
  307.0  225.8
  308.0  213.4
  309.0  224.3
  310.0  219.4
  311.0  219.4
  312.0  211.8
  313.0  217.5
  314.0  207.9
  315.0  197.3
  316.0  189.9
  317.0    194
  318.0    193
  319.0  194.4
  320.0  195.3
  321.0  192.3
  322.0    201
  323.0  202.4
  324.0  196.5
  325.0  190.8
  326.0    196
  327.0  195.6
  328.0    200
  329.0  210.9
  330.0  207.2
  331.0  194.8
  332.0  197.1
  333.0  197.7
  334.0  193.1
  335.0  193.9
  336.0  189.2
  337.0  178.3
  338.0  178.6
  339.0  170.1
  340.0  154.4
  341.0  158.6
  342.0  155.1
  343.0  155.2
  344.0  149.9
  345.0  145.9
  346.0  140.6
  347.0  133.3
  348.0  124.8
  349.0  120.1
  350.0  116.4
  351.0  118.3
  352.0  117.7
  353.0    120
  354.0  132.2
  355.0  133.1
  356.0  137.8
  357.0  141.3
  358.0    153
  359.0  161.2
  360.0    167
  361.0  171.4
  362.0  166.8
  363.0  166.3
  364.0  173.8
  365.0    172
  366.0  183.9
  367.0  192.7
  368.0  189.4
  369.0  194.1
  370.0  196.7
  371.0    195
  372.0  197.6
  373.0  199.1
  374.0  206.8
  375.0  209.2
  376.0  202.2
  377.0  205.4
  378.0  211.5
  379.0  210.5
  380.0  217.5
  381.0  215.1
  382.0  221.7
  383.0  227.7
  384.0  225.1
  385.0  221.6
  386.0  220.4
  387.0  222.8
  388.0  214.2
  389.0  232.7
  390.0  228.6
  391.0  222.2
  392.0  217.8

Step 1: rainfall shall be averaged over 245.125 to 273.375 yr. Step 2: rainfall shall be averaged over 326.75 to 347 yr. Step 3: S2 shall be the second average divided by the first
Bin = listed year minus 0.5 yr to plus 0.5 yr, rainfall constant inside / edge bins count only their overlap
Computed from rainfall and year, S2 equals 0.71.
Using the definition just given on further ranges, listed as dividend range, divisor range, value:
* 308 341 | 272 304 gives 0.83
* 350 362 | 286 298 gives 0.58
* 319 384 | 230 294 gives 0.73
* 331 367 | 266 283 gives 0.67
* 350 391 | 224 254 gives 0.75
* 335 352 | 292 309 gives 0.62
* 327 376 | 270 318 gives 0.73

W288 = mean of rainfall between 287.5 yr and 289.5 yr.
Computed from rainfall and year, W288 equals 232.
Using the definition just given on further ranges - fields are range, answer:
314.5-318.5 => 194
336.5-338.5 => 178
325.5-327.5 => 196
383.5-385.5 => 223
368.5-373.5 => 196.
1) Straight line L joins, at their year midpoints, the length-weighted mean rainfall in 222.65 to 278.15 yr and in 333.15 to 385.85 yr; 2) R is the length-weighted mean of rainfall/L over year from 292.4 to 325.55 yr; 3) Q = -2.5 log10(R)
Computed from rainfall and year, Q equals -0.07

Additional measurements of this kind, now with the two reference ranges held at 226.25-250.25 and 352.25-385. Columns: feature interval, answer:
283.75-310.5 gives -0.093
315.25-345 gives 0.092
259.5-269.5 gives -0.079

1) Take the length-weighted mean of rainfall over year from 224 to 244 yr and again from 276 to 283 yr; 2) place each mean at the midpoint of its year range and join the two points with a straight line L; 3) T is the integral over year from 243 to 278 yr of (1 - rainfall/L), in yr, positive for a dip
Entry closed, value -2.1 yr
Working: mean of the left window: 245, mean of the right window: 227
